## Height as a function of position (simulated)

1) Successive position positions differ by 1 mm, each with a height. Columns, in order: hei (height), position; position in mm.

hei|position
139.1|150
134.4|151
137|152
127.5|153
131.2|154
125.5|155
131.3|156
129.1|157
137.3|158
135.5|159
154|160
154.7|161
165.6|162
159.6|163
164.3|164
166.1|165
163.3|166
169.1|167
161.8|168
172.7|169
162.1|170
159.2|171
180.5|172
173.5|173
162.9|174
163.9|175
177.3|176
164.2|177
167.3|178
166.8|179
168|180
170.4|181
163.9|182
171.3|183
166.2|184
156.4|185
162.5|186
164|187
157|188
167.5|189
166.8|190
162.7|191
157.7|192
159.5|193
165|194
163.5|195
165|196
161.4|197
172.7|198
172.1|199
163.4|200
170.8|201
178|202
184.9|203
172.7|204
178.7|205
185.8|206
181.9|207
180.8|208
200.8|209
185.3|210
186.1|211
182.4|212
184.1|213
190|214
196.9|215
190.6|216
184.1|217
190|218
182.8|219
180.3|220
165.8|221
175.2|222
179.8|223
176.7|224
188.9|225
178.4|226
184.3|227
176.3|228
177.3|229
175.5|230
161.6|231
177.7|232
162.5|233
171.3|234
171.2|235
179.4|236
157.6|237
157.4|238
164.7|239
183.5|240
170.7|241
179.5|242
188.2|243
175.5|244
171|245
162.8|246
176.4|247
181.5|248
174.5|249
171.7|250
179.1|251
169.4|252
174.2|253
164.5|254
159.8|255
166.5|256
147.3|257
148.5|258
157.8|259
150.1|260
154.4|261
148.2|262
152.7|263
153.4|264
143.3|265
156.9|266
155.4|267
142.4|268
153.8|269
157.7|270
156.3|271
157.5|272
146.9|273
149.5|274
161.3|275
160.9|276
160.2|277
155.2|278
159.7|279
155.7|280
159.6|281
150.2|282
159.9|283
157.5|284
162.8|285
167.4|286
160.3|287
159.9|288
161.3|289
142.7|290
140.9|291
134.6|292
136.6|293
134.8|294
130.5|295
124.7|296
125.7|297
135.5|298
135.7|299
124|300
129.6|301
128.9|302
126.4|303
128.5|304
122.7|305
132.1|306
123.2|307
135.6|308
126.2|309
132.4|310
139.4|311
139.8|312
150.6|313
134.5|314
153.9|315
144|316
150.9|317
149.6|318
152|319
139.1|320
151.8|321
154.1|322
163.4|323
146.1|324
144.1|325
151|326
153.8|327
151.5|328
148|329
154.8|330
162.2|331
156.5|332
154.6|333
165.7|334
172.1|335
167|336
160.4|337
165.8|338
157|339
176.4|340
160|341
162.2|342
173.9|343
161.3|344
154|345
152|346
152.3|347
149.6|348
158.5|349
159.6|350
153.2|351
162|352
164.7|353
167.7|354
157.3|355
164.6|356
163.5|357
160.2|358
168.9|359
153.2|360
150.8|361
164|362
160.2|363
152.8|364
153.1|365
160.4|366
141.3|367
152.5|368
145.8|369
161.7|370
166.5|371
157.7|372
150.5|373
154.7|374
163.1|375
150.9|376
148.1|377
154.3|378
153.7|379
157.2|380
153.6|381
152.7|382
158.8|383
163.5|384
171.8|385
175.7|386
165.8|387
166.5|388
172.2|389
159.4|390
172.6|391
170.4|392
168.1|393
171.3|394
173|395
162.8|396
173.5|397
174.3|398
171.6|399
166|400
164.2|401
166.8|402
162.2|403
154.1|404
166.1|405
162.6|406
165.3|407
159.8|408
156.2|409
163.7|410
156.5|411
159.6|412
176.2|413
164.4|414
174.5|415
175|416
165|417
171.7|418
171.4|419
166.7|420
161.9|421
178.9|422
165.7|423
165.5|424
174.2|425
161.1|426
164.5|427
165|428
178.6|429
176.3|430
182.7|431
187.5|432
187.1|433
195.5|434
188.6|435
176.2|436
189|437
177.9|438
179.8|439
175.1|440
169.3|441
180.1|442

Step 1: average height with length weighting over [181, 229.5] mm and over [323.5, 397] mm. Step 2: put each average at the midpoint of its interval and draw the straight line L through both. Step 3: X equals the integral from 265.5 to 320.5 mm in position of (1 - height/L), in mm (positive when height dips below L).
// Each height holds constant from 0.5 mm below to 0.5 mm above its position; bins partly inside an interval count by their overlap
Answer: 7.1 mm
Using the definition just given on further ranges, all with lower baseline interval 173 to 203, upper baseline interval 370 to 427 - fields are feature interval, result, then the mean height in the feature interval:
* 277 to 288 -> 0.4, 159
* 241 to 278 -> 0.9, 161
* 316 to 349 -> 1.7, 156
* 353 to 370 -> 0.7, 158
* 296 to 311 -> 3.3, 129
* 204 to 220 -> -1.9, 186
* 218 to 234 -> -1.0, 176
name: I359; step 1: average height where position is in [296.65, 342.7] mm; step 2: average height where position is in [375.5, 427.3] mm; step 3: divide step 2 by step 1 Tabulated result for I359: 1.13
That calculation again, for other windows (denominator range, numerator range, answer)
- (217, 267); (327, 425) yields 0.96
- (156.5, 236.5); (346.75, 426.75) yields 0.95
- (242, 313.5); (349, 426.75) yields 1.08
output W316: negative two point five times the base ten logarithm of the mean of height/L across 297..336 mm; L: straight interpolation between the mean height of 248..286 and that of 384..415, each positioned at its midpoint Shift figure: 0.12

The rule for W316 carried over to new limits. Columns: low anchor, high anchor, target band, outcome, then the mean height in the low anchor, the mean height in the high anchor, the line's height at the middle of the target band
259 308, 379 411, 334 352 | -0.03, 146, 165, 156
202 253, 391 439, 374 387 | 0.09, 178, 171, 172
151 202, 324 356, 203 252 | -0.12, 160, 159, 159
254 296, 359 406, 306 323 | 0.10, 153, 161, 156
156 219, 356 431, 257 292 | 0.08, 169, 163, 167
